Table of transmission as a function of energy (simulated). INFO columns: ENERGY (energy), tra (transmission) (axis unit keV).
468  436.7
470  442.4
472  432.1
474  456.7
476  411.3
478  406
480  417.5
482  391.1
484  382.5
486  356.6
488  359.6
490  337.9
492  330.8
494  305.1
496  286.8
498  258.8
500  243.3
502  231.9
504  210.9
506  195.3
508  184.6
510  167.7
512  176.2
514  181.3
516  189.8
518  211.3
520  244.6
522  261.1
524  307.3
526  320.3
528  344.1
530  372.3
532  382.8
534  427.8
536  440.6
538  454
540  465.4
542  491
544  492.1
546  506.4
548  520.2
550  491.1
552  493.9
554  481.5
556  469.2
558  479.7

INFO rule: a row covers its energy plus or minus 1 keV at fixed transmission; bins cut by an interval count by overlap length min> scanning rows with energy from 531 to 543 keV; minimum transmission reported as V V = 382.8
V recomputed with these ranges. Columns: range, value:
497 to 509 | 184.6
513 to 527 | 181.3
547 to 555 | 481.5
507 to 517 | 167.7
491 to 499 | 258.8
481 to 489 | 356.6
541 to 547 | 491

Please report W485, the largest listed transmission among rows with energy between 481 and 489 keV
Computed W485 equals 391.1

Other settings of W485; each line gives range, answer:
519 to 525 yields 307.3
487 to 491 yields 359.6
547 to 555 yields 520.2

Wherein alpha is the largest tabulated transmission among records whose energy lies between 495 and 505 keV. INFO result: 286.8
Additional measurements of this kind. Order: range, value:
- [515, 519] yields 211.3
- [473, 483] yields 456.7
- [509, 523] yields 261.1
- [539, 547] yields 506.4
